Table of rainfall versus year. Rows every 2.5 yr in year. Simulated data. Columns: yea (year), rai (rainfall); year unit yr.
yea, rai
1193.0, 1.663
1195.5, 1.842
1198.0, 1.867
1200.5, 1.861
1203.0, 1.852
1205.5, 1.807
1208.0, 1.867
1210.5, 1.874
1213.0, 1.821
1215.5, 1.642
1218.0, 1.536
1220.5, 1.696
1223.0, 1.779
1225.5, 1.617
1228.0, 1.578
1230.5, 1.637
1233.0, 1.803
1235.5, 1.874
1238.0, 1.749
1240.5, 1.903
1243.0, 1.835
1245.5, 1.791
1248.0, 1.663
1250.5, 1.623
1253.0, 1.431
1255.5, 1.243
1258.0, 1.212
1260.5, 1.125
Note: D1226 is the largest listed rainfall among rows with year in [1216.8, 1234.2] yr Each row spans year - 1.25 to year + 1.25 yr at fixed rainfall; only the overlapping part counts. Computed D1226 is 1.803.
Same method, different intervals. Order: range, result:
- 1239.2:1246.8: 1.903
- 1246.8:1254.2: 1.663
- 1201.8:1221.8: 1.874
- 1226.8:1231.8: 1.637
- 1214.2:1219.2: 1.642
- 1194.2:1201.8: 1.867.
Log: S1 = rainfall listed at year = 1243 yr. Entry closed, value 1.835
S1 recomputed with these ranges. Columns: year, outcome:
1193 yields 1.663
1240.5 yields 1.903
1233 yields 1.803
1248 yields 1.663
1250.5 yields 1.623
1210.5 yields 1.874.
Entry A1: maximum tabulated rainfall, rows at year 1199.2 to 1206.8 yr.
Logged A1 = 1.861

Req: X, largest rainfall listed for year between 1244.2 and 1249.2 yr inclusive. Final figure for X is 1.791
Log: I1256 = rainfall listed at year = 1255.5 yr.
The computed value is 1.243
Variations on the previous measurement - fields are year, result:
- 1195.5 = 1.842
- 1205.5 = 1.807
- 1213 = 1.821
